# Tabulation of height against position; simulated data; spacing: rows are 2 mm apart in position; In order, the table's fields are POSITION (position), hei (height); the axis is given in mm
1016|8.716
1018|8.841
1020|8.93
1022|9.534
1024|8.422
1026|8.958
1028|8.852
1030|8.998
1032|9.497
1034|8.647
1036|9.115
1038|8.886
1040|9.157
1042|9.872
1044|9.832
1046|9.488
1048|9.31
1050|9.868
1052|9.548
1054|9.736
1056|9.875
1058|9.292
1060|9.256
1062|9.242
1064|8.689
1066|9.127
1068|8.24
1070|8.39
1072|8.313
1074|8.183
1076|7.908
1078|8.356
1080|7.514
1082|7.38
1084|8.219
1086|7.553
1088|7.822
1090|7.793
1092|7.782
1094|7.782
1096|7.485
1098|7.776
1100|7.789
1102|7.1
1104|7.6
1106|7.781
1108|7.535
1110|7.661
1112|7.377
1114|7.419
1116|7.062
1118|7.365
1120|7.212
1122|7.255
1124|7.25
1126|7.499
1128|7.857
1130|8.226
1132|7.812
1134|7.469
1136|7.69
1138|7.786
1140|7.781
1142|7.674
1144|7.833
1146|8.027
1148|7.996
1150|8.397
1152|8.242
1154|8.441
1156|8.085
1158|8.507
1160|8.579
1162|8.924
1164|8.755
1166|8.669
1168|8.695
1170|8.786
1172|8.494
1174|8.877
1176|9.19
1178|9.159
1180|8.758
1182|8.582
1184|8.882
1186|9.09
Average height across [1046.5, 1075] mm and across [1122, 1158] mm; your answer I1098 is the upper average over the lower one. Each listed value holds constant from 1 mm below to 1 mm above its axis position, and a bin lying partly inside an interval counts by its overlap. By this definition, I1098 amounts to 0.9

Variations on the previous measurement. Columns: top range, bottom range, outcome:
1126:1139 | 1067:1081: 0.96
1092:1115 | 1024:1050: 0.82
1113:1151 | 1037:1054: 0.81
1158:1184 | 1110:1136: 1.17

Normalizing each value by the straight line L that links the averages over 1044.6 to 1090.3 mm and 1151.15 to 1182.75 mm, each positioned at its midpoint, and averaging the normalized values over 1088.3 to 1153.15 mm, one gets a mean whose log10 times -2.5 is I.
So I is 0.13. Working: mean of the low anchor 8.68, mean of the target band 7.67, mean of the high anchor 8.67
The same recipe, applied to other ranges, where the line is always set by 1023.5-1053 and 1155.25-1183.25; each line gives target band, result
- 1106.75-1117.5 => 0.204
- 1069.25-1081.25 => 0.128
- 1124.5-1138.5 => 0.148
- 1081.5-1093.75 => 0.165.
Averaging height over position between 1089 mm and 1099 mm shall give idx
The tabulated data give 7.72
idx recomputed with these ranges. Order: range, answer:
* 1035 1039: 9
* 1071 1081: 8.05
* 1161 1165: 8.84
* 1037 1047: 9.45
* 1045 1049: 9.4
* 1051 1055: 9.64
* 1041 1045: 9.85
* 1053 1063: 9.48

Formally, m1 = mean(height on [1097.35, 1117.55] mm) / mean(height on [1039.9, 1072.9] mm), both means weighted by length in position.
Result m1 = 0.8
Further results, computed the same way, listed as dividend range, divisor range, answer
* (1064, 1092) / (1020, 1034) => 0.90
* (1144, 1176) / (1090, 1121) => 1.13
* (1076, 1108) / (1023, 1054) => 0.83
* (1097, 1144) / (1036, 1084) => 0.85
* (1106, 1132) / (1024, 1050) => 0.81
